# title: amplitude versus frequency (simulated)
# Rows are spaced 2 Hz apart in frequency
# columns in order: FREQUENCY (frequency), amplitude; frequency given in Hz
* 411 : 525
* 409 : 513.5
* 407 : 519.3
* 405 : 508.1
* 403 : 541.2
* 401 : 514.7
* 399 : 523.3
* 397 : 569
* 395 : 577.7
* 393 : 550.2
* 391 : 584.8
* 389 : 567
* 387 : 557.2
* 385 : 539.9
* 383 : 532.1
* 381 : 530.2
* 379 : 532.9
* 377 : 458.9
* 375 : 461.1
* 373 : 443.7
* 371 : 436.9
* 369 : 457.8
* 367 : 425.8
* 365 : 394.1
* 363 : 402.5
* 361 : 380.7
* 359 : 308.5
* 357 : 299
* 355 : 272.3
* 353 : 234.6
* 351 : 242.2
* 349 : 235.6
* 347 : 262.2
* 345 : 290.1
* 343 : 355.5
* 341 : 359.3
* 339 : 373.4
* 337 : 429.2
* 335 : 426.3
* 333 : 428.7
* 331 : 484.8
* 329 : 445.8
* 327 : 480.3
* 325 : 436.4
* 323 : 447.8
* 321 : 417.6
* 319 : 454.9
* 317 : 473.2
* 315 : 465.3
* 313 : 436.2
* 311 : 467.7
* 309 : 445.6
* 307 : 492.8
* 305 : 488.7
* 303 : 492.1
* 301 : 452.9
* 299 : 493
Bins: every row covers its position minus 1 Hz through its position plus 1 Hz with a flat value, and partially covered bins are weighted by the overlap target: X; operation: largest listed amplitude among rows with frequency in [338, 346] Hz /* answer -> 373.4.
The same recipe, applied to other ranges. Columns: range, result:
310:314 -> 467.7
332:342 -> 429.2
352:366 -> 402.5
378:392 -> 584.8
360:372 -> 457.8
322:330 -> 480.3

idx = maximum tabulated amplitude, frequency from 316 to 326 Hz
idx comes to 473.2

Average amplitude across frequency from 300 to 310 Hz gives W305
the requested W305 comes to 474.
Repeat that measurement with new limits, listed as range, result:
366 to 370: 442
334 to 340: 410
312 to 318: 458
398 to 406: 522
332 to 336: 428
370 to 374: 440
